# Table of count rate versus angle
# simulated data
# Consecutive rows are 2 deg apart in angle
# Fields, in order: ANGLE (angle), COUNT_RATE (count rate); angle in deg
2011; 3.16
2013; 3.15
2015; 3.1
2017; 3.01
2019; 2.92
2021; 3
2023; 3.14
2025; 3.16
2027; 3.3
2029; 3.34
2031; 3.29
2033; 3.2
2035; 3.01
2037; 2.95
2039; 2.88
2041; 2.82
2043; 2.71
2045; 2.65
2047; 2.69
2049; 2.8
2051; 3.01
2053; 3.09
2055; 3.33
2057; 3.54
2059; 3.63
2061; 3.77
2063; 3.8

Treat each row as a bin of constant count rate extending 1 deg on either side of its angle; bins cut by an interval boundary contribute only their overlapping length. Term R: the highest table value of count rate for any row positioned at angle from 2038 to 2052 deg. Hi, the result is 3.01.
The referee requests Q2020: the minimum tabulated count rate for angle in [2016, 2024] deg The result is 2.92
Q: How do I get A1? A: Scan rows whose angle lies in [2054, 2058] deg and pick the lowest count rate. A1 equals 3.33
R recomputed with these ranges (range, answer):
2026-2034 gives 3.34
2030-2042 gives 3.29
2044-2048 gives 2.69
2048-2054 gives 3.09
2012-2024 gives 3.15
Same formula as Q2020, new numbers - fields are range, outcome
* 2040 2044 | 2.71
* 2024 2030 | 3.16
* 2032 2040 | 2.88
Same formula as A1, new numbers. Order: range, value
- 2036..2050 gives 2.65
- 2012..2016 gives 3.1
